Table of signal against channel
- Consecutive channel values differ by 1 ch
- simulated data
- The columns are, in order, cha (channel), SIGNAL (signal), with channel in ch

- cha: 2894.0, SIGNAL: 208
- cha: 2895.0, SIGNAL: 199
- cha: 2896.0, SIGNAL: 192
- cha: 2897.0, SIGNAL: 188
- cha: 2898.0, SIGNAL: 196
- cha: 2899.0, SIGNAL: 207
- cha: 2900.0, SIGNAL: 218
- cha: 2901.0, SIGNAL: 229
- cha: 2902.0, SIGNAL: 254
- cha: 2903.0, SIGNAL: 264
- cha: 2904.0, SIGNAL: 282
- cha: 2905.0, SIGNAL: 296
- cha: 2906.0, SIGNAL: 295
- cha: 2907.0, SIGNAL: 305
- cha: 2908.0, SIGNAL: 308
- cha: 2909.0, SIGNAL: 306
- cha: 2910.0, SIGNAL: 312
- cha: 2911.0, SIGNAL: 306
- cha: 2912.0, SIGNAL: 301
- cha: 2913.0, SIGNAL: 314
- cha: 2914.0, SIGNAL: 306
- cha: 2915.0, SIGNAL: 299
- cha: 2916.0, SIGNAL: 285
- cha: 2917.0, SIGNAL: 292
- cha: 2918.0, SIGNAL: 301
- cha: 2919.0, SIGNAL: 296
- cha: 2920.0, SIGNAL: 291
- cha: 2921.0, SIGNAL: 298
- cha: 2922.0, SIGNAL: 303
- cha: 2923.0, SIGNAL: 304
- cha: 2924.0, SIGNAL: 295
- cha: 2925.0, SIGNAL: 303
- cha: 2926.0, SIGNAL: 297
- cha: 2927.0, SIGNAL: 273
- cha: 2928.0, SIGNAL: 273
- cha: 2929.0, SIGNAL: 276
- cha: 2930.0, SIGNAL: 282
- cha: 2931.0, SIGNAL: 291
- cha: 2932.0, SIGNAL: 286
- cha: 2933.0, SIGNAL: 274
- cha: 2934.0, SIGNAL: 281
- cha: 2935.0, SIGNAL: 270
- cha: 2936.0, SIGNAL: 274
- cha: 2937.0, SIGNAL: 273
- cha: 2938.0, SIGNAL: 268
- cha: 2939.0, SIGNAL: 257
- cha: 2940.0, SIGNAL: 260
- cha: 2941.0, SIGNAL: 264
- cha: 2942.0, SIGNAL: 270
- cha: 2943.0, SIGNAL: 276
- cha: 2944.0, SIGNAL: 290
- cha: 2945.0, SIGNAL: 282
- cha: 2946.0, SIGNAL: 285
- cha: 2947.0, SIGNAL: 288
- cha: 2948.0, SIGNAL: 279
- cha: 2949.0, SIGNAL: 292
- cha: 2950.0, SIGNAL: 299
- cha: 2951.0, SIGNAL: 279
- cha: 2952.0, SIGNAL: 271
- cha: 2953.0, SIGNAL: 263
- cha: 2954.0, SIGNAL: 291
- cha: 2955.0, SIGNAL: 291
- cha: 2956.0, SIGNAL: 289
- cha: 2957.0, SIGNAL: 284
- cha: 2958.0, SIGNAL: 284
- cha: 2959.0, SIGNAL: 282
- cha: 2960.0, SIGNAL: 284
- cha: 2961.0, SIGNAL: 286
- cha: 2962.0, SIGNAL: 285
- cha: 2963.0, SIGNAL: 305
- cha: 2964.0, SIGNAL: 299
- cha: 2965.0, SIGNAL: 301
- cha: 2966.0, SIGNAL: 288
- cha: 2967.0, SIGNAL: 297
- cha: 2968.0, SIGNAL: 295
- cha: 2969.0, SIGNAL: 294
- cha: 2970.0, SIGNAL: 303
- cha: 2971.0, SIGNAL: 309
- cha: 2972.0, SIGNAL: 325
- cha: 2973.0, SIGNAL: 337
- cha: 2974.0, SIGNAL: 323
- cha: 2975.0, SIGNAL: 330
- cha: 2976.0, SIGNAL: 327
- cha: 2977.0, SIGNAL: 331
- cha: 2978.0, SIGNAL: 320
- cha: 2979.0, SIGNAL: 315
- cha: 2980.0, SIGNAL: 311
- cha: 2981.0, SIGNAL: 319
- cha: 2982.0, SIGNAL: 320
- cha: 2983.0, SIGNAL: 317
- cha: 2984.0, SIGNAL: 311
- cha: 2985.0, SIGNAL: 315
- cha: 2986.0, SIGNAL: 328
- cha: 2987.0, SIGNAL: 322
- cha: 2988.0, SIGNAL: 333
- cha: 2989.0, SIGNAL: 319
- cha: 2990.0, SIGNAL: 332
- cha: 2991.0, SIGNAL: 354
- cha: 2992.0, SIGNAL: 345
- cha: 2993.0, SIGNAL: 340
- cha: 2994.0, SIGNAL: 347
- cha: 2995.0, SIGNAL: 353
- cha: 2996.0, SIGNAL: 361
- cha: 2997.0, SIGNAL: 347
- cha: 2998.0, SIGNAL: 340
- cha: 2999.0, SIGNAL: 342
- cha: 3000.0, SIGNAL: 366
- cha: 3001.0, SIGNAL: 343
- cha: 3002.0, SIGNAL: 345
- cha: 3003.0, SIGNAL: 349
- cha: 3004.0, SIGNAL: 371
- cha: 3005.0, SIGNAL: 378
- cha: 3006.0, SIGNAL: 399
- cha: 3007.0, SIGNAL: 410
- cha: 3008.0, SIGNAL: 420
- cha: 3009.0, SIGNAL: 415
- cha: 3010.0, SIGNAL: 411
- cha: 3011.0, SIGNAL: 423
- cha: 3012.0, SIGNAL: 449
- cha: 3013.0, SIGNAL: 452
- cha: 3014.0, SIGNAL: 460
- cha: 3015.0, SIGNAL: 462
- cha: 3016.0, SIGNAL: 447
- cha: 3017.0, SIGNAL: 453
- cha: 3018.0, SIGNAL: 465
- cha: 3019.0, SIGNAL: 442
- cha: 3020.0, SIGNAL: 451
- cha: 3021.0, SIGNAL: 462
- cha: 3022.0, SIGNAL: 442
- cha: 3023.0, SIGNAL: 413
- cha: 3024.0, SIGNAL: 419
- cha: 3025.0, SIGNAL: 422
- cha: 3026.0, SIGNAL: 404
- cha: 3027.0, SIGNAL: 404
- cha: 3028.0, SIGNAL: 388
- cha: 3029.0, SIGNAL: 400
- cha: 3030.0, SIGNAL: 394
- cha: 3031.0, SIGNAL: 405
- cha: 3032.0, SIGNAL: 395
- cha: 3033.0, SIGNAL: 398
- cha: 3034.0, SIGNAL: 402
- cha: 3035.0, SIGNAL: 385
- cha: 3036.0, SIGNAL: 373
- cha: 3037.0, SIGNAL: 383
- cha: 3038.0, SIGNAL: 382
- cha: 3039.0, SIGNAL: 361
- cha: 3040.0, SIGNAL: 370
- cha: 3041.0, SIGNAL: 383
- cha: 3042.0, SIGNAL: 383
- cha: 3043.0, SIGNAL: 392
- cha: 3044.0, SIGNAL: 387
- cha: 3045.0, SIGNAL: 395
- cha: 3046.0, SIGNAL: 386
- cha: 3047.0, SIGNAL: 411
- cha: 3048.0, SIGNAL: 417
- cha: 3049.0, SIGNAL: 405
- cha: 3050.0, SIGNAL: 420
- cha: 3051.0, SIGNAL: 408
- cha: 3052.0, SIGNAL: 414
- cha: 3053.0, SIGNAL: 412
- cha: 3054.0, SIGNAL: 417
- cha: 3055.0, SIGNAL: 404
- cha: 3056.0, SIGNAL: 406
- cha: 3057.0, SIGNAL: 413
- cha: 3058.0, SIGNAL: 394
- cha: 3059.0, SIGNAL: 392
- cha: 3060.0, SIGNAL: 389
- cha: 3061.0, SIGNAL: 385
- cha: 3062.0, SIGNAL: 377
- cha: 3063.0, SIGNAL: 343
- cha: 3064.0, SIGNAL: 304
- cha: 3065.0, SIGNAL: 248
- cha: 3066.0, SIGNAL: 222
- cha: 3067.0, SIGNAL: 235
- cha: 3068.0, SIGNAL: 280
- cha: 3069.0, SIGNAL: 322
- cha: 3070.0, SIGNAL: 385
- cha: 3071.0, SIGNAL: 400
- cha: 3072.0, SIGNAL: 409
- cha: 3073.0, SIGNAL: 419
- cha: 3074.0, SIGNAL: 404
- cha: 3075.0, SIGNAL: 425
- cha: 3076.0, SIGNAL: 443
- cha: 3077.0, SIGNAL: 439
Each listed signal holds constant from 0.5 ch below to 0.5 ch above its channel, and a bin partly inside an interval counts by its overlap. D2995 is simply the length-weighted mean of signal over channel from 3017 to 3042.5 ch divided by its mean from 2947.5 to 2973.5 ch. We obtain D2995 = 1.4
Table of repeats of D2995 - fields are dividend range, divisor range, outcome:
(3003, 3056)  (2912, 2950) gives 1.44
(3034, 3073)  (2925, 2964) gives 1.33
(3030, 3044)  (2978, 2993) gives 1.19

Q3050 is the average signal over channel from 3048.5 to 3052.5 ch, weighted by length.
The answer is 412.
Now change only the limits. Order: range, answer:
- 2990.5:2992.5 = 350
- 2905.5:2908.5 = 303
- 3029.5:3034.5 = 399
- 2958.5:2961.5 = 284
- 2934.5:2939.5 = 268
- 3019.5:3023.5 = 442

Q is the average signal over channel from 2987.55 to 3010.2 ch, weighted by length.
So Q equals 361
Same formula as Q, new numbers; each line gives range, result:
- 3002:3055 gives 409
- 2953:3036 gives 358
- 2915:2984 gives 293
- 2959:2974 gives 301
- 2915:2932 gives 291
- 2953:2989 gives 307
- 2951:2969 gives 288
